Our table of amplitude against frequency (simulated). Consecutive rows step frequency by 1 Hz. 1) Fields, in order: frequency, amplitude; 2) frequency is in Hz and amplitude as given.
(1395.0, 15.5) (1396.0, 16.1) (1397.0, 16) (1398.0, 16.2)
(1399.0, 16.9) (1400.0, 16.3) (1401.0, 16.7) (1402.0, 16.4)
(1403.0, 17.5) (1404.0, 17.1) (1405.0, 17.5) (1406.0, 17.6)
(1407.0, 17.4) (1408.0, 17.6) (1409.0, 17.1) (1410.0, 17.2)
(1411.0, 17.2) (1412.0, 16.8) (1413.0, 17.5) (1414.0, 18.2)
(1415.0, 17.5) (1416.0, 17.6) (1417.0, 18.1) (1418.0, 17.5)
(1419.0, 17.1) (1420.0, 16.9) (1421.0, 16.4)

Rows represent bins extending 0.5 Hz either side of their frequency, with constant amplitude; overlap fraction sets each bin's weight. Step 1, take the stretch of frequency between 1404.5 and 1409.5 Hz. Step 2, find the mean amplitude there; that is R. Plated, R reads 17.4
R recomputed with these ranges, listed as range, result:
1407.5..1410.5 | 17.3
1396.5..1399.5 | 16.4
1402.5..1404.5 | 17.3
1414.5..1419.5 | 17.6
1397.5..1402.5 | 16.5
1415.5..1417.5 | 17.9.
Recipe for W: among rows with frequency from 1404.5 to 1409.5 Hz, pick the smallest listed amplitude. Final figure 17.1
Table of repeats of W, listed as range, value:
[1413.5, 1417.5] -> 17.5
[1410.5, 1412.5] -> 16.8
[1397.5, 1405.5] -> 16.2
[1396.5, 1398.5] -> 16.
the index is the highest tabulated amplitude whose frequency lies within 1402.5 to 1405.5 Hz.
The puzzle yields 17.5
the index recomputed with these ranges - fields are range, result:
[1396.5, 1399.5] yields 16.9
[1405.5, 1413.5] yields 17.6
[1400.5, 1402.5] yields 16.7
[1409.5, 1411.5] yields 17.2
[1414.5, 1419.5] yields 18.1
